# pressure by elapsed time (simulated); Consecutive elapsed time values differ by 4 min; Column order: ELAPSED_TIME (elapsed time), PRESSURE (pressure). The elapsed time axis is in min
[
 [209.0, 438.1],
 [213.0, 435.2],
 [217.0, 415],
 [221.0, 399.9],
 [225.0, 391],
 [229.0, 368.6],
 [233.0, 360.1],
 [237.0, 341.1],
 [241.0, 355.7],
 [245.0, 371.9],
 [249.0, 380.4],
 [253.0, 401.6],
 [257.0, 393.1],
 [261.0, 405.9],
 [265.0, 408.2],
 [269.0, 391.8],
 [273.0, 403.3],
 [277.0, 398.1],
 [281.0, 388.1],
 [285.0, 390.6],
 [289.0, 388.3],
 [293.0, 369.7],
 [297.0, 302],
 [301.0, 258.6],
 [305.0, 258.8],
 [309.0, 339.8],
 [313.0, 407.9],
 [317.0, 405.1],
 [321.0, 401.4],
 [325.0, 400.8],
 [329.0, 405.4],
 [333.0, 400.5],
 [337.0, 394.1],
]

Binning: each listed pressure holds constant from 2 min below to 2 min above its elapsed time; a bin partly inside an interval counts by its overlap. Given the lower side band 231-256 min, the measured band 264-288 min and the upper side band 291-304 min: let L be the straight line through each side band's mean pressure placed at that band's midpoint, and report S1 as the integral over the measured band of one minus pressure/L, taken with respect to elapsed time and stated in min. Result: -4.7 min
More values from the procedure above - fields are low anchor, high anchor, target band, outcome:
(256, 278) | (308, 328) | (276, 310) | 4.7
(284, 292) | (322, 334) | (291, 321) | 4.2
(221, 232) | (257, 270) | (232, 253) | 1.3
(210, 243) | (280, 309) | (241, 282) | -3.8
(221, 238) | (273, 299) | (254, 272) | -1.3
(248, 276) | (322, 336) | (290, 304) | 3.1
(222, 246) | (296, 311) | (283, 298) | -3.1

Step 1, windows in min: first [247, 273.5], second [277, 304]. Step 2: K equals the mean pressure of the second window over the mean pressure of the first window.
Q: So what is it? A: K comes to 0.88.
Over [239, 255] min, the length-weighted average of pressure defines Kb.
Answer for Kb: 377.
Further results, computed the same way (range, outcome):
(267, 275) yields 398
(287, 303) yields 330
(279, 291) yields 389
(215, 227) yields 402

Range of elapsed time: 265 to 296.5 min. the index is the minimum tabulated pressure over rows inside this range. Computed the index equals 369.7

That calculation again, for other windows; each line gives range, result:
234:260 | 341.1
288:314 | 258.6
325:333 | 400.5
